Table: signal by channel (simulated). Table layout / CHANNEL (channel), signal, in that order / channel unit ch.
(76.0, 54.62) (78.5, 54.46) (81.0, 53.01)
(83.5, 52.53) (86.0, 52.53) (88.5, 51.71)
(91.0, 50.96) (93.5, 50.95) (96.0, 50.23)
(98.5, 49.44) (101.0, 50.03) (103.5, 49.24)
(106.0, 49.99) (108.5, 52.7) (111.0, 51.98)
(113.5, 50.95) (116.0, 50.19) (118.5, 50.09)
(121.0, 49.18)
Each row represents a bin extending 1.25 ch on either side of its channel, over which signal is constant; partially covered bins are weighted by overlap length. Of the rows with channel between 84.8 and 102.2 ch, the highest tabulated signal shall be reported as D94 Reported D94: 52.53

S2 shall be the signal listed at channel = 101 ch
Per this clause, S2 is 50.03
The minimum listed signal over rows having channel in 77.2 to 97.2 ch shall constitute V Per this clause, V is 50.23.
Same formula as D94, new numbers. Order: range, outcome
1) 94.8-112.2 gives 52.7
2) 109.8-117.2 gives 51.98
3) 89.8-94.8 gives 50.96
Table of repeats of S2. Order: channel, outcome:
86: 52.53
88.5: 51.71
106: 49.99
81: 53.01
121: 49.18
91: 50.96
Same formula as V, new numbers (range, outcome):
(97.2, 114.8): 49.24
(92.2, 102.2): 49.44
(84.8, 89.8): 51.71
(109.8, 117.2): 50.19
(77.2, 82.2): 53.01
